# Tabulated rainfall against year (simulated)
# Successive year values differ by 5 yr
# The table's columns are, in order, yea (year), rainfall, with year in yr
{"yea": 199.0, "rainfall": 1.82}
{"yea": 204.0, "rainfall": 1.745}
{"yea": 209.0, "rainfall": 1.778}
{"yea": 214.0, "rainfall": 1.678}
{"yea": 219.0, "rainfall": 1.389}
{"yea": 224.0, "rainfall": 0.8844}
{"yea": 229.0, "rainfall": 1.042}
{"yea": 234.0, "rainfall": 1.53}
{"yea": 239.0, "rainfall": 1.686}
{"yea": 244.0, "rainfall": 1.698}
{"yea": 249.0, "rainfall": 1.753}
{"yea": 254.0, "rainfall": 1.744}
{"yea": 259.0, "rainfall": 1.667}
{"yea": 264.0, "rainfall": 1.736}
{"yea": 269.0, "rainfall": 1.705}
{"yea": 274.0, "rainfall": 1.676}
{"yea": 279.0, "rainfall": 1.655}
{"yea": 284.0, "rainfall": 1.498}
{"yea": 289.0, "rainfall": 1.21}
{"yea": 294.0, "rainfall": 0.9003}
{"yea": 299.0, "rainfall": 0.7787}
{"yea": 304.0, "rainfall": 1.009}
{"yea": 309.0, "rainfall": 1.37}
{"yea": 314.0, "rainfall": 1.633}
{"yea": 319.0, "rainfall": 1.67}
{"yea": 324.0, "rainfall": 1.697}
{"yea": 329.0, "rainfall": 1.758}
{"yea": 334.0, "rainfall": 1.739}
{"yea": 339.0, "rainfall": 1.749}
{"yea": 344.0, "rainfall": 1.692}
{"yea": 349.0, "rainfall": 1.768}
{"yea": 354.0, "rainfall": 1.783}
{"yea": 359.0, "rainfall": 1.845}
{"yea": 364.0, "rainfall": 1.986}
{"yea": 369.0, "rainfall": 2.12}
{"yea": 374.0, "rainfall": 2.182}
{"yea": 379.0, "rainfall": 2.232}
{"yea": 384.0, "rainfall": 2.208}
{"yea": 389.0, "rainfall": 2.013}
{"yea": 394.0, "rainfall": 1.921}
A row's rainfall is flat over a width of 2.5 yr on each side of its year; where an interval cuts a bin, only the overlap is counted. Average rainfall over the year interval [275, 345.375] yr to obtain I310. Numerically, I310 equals 1.46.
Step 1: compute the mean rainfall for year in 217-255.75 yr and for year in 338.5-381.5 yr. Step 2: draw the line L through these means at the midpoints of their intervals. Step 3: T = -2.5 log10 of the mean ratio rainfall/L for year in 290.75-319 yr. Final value 0.41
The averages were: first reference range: 1.46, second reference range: 1.94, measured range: 1.19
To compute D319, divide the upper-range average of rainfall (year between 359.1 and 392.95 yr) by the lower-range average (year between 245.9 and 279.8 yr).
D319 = 1.2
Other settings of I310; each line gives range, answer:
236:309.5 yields 1.48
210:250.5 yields 1.46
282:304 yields 1.08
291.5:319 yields 1.19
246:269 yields 1.72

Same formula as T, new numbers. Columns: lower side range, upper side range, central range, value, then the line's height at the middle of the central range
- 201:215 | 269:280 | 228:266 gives 0.05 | 1.7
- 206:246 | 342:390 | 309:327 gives 0.11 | 1.81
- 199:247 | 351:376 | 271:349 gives 0.21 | 1.8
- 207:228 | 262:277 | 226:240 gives 0.09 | 1.49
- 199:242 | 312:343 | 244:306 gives 0.10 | 1.6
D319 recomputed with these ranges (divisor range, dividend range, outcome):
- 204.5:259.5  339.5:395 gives 1.28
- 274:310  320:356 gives 1.41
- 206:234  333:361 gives 1.28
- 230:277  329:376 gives 1.12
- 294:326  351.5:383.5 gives 1.54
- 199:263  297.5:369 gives 1.05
